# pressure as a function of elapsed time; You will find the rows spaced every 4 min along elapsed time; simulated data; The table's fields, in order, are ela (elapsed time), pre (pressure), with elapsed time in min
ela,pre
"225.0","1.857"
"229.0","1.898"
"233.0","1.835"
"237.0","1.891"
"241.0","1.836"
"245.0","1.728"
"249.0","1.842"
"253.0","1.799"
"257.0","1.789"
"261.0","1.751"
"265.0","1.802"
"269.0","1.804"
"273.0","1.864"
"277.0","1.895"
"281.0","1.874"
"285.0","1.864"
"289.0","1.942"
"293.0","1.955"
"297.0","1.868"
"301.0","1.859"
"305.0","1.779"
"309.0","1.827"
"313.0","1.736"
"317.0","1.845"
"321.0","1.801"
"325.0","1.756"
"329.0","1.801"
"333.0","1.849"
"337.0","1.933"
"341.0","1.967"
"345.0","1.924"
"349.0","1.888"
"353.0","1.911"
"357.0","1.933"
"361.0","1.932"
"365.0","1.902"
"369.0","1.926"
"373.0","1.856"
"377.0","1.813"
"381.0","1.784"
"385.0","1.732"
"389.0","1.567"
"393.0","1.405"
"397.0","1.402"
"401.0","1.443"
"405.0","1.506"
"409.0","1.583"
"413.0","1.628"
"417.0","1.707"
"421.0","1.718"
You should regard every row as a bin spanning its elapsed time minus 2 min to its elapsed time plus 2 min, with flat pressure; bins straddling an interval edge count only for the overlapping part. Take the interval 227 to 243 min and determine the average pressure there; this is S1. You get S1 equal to 1.86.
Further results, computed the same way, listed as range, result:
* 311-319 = 1.79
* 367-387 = 1.82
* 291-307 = 1.87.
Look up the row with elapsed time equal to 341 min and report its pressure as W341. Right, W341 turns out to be 1.967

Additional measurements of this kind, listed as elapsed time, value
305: 1.779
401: 1.443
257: 1.789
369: 1.926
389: 1.567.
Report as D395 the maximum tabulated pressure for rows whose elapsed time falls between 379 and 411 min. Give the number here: 1.784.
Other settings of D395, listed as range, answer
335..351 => 1.967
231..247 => 1.891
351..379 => 1.933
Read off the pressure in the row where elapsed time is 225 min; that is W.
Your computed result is 1.857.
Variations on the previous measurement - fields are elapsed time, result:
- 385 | 1.732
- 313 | 1.736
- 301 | 1.859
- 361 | 1.932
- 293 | 1.955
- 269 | 1.804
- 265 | 1.802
